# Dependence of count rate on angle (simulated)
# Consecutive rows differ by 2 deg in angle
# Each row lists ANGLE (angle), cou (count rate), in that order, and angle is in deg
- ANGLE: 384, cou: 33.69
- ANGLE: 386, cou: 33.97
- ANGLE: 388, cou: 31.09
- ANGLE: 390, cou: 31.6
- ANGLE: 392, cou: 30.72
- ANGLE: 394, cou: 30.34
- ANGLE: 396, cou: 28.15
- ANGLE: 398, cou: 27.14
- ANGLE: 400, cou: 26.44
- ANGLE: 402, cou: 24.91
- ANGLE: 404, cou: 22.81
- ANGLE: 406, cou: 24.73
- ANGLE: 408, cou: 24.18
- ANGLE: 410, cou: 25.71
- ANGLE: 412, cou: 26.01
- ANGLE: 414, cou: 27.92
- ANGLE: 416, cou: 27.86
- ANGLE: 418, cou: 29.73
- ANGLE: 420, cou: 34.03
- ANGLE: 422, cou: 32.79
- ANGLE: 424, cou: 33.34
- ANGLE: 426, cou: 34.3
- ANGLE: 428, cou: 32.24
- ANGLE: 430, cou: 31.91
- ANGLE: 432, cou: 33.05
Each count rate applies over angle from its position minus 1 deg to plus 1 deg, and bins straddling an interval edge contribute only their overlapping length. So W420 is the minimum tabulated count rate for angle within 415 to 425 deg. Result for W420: 27.86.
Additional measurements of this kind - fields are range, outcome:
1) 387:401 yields 26.44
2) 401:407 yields 22.81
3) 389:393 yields 30.72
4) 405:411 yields 24.18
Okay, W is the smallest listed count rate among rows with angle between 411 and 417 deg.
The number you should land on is 26.01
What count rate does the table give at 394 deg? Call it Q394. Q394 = 30.34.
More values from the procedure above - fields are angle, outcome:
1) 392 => 30.72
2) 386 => 33.97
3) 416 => 27.86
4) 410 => 25.71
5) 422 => 32.79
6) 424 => 33.34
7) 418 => 29.73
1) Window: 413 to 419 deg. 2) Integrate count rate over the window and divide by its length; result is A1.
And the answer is 28.5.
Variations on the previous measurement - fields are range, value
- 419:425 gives 33.4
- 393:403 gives 27.4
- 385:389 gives 32.5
